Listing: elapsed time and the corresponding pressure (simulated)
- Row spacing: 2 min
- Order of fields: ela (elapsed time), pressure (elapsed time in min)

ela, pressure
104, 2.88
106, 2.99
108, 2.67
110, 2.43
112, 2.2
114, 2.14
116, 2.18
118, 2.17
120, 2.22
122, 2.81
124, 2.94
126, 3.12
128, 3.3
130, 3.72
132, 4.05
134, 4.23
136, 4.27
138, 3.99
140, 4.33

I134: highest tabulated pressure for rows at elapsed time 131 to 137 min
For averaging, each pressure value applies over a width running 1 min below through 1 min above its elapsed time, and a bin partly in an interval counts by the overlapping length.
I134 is 4.27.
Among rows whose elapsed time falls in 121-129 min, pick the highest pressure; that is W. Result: 3.3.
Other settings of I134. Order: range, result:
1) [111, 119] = 2.2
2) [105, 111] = 2.99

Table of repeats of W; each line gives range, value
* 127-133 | 4.05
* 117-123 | 2.81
